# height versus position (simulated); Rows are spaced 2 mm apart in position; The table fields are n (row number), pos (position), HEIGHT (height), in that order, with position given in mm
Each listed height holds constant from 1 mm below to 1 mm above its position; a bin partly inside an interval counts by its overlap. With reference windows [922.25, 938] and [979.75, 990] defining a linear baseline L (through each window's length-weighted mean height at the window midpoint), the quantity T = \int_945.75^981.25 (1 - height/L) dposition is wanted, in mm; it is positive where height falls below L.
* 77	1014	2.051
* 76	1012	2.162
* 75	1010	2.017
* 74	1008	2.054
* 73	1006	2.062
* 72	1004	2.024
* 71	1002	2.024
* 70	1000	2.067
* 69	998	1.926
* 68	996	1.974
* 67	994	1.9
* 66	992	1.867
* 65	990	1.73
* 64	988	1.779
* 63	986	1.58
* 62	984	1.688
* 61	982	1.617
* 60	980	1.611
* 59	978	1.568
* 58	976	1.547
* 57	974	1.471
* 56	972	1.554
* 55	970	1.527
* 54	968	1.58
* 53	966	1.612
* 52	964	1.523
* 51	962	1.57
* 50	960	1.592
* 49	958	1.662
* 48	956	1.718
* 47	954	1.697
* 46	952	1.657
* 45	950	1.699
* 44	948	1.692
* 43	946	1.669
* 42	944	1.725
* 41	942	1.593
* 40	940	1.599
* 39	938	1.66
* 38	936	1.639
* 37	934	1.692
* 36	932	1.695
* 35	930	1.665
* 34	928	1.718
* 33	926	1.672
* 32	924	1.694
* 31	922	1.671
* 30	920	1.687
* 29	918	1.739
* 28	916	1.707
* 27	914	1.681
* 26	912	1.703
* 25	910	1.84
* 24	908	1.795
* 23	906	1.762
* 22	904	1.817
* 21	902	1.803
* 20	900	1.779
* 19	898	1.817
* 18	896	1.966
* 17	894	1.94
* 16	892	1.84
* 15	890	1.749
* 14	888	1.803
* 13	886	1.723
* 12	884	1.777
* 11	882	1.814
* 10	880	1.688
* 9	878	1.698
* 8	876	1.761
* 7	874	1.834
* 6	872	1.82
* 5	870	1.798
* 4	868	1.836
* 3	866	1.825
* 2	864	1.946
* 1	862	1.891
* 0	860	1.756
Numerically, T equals 1.4 mm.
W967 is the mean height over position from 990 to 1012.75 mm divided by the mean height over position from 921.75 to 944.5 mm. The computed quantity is 1.20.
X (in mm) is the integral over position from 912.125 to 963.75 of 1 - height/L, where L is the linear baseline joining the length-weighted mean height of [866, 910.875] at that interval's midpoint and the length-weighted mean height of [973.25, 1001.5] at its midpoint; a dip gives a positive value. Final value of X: 3.0 mm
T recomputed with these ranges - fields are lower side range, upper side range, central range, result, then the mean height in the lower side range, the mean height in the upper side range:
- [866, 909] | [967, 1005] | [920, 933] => 0.7 mm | 1.8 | 1.74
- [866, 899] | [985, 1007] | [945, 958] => 1.2 mm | 1.8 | 1.9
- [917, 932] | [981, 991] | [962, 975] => 1.1 mm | 1.69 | 1.68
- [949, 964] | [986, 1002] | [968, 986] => 2.0 mm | 1.65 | 1.88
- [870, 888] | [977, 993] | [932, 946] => 0.5 mm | 1.77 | 1.68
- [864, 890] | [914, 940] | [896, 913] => -0.7 mm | 1.79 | 1.68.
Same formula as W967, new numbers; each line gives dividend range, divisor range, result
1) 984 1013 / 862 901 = 1.07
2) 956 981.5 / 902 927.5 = 0.91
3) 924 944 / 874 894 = 0.94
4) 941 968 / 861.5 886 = 0.91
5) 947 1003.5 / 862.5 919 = 0.94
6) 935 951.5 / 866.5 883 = 0.93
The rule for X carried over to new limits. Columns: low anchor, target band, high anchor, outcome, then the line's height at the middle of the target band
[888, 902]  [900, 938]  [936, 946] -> 0.4 mm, 1.74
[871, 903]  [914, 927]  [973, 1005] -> 0.7 mm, 1.79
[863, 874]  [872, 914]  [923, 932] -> -0.3 mm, 1.78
